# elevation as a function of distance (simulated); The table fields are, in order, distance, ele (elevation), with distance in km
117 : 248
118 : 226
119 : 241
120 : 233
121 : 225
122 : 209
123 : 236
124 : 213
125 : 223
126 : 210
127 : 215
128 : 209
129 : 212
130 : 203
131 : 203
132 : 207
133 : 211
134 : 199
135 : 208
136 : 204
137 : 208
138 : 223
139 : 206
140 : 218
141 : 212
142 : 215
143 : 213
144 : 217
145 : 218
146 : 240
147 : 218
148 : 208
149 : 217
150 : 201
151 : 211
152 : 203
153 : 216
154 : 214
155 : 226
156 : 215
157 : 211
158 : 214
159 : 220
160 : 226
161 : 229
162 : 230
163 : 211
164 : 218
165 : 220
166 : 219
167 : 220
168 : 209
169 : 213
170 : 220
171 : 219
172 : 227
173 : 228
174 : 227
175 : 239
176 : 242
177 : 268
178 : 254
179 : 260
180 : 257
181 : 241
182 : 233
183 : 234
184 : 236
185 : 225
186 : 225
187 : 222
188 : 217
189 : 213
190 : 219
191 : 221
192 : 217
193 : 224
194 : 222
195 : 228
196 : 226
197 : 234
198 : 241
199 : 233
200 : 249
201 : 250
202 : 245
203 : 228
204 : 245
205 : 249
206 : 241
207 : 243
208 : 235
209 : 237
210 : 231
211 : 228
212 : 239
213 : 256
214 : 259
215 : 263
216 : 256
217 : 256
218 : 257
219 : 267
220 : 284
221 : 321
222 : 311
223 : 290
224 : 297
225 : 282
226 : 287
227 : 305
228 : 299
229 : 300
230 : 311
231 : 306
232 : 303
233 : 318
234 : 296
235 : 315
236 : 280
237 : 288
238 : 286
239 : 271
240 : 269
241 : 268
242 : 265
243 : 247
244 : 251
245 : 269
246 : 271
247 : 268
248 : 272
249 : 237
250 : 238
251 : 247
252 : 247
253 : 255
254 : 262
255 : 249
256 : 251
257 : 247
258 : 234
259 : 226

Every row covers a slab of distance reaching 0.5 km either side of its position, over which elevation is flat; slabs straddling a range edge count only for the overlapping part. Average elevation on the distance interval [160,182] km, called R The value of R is 231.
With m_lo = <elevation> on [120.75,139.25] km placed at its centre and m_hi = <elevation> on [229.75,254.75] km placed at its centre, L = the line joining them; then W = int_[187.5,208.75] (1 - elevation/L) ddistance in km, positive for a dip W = 1.4 km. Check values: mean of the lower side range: 212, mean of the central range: 232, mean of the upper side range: 273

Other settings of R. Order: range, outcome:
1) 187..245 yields 261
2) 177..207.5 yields 235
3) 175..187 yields 242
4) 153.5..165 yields 219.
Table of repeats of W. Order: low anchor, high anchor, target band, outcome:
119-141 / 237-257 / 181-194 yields 0.6 km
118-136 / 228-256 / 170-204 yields 1.7 km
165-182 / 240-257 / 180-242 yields -3.2 km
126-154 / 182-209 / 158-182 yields -0.8 km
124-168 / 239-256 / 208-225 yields -1.5 km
